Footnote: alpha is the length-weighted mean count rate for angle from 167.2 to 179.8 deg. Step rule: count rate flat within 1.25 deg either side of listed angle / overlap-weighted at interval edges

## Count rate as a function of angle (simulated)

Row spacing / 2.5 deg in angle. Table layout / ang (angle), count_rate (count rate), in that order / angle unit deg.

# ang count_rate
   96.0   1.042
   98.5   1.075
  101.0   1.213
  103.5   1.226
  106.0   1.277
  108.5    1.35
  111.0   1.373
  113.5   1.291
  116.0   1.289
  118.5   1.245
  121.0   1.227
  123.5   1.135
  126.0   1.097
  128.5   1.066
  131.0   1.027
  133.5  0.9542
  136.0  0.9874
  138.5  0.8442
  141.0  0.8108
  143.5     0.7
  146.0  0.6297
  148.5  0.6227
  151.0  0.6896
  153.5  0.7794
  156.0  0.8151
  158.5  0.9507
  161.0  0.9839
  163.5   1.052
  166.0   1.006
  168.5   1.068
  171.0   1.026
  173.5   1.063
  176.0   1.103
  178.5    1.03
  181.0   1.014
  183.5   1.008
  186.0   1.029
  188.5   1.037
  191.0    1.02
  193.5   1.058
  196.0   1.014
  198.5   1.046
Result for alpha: 1.06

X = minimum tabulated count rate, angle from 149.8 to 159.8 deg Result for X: 0.6896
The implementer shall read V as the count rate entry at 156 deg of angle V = 0.8151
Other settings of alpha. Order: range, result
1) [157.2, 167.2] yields 0.997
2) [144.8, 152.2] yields 0.647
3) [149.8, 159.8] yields 0.81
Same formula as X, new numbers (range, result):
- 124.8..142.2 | 0.8108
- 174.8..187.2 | 1.008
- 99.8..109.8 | 1.213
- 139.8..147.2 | 0.6297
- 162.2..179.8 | 1.006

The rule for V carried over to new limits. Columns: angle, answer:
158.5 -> 0.9507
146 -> 0.6297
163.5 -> 1.052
